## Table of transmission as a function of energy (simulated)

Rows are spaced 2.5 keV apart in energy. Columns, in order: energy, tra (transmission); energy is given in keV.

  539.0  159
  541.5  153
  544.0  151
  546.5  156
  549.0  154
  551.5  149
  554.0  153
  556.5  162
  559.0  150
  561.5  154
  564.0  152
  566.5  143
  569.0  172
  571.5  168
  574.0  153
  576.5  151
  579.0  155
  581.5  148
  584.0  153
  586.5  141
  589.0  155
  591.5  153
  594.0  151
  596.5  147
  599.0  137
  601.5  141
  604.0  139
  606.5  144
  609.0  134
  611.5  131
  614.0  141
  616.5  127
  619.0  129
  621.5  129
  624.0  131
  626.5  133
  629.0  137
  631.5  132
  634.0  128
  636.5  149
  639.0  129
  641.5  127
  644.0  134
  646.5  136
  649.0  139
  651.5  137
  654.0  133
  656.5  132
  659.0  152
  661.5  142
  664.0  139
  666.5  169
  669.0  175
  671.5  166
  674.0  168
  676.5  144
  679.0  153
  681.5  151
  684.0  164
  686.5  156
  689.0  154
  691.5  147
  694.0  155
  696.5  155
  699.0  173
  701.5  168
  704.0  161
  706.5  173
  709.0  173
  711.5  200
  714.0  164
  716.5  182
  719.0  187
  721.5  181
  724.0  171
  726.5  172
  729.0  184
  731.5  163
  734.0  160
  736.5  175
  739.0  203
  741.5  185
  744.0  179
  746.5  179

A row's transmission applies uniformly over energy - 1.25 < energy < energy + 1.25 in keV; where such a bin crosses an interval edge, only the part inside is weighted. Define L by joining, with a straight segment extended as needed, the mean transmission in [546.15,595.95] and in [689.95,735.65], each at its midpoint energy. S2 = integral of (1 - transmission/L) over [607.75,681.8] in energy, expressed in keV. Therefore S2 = 9.9 keV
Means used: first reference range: 154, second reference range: 170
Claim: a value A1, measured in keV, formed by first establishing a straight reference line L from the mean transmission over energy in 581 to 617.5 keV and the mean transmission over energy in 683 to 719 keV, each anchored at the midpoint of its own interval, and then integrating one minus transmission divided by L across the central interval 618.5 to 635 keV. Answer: 2.0 keV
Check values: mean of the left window 143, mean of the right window 167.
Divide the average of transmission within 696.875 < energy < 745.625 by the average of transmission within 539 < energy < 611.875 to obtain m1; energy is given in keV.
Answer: 1.17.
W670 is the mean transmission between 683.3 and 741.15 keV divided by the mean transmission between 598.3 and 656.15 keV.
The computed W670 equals 1.27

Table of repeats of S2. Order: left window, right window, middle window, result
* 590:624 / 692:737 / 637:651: 1.48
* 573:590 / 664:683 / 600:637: 4.68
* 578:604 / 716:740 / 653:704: 3.56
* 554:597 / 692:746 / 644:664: 3.20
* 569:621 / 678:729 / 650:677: 1.47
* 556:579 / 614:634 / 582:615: -0.27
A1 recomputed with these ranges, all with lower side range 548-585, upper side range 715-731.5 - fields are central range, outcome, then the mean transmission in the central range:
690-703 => 1.08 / 160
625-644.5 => 3.69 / 134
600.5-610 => 1.23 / 140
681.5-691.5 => 0.97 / 156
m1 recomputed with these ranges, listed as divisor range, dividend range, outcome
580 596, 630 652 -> 0.90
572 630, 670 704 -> 1.11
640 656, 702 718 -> 1.31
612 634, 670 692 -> 1.18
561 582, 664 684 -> 1.03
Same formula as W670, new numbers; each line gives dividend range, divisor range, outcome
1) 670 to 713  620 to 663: 1.20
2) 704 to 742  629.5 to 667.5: 1.28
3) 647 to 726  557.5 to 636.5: 1.11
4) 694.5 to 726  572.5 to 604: 1.17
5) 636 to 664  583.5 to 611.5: 0.95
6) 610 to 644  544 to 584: 0.86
